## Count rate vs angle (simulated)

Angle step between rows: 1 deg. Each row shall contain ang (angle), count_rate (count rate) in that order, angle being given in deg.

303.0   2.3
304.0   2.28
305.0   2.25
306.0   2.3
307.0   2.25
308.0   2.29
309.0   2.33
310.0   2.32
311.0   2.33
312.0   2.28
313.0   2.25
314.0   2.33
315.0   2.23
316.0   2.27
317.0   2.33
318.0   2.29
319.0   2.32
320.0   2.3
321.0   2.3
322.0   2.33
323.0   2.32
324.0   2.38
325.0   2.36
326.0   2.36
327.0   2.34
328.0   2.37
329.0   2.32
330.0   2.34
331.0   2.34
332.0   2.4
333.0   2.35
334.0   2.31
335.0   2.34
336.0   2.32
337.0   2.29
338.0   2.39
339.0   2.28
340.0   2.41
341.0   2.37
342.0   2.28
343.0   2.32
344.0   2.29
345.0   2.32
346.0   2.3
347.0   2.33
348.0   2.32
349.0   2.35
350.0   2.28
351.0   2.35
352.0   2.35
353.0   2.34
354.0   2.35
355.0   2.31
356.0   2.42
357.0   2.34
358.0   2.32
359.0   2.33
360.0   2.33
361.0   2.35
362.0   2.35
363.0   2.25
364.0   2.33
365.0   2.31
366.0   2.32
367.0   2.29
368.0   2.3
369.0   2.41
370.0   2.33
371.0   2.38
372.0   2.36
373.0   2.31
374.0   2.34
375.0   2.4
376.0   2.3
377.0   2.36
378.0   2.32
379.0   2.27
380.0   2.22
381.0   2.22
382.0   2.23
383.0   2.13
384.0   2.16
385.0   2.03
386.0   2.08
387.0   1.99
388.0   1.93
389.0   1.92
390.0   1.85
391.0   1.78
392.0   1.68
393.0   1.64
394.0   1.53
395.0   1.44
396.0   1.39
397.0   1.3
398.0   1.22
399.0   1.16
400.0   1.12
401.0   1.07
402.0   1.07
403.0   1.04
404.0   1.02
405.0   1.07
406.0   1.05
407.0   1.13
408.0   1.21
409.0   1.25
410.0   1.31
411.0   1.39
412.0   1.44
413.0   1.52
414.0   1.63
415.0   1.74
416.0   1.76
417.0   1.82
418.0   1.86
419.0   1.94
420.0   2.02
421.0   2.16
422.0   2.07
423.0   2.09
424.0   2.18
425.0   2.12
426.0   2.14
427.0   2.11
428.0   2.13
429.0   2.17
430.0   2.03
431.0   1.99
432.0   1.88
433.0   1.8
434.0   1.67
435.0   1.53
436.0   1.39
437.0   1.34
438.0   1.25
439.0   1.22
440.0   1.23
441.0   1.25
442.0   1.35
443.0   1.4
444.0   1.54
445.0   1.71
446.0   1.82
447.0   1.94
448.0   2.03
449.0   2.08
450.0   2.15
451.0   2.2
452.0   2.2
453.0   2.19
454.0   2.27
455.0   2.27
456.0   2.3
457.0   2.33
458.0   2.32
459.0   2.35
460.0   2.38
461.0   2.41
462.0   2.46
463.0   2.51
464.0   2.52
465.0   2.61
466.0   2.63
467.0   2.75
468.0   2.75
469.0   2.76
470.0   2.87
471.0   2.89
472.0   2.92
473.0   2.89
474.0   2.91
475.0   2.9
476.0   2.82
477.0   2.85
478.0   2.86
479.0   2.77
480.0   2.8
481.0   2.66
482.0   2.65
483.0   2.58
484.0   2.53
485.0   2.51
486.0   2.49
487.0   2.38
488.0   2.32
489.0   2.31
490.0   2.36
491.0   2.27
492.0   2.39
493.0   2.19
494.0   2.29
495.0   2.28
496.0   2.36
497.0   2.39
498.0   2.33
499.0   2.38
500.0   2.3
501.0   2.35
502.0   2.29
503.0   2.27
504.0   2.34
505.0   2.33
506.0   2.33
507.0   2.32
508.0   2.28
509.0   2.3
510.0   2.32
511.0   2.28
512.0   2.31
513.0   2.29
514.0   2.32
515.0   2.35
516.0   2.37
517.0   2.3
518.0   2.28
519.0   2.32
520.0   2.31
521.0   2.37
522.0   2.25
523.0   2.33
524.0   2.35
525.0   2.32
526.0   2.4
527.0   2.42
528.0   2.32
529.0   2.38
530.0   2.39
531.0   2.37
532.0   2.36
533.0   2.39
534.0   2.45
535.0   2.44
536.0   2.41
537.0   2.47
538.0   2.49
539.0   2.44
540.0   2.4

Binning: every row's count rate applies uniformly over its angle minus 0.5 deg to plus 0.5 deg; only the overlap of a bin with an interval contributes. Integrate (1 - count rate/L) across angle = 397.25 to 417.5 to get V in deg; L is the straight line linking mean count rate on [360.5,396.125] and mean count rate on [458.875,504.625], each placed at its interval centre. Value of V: 8.5 deg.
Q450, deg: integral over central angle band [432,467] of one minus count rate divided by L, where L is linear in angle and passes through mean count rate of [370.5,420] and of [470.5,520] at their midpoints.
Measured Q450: 2.7 deg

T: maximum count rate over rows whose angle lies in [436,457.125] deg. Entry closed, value 2.33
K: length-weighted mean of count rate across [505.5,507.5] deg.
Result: 2.33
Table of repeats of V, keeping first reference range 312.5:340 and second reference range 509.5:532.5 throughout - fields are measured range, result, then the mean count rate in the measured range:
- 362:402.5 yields 6.2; 1.97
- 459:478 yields -3.0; 2.71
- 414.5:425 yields 1.6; 1.97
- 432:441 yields 3.4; 1.44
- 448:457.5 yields 0.5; 2.21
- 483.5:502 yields -0.2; 2.36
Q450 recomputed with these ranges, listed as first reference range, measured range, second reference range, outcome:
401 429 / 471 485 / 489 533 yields -4.6 deg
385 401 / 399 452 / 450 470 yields 9.7 deg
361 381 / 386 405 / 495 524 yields 7.1 deg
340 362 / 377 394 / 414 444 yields 0.5 deg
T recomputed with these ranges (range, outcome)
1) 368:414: 2.41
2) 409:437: 2.18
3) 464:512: 2.92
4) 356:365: 2.42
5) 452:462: 2.46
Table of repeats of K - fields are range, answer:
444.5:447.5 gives 1.82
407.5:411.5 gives 1.29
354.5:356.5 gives 2.37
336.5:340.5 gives 2.34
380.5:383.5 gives 2.19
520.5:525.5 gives 2.32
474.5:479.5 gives 2.84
